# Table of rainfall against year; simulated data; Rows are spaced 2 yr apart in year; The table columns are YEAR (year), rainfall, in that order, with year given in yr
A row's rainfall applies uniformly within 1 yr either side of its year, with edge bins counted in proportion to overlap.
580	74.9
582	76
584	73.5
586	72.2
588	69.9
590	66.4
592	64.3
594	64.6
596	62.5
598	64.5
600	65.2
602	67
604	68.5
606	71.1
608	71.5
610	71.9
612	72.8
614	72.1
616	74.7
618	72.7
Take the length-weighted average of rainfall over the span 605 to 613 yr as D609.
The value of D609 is 71.8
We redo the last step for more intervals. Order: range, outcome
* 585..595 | 67.5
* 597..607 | 67.3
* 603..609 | 70.4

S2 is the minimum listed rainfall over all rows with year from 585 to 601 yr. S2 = 62.5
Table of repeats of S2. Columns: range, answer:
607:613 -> 71.5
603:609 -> 68.5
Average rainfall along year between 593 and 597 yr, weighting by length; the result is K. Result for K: 63.5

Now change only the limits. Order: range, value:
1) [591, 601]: 64.2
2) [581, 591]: 71.6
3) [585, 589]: 71.1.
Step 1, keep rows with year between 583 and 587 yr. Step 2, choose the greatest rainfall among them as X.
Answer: 73.5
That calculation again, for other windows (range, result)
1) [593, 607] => 71.1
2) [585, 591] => 72.2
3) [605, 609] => 71.5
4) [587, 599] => 69.9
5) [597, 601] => 65.2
